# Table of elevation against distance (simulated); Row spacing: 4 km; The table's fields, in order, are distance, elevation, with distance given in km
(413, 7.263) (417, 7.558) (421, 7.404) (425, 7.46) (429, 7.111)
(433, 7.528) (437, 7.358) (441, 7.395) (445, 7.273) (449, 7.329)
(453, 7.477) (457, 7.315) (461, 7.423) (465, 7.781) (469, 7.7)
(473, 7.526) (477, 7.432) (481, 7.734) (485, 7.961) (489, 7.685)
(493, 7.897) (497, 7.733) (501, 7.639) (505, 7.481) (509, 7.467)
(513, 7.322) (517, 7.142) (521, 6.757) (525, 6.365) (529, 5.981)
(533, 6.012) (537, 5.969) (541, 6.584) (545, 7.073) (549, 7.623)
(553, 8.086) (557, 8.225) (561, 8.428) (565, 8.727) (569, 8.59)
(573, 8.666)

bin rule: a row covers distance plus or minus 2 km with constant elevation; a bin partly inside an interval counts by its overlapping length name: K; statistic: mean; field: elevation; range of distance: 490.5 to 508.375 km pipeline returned 7.67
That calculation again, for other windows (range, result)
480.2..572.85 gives 7.43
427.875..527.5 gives 7.43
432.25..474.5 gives 7.46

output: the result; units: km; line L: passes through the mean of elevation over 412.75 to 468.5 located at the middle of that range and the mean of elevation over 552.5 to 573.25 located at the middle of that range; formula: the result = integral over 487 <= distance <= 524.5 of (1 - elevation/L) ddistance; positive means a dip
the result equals 2.6 km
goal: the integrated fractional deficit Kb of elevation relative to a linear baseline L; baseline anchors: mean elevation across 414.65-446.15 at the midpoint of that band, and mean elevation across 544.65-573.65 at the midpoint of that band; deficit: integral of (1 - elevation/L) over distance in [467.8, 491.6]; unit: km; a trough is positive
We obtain 0.1 km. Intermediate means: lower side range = 7.39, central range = 7.68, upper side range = 8.22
